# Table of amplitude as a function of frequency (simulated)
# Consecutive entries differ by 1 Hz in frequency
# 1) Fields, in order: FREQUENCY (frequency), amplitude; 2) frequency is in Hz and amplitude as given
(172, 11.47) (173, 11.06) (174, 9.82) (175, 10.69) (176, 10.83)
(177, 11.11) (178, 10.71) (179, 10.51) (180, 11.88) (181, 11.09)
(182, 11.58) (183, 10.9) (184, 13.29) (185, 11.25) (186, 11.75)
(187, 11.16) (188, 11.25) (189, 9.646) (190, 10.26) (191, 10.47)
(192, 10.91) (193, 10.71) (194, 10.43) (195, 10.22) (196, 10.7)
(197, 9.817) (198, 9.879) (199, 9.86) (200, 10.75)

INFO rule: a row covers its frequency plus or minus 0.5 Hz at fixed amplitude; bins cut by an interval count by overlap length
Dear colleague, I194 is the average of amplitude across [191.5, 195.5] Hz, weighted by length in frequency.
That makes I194 10.6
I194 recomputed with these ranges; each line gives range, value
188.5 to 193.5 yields 10.4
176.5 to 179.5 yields 10.8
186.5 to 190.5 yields 10.6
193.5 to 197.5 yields 10.3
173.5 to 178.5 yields 10.6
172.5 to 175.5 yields 10.5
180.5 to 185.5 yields 11.6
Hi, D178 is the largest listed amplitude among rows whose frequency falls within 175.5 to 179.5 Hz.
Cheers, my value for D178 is 11.11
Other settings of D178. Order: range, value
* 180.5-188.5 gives 13.29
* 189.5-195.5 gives 10.91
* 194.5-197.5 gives 10.7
